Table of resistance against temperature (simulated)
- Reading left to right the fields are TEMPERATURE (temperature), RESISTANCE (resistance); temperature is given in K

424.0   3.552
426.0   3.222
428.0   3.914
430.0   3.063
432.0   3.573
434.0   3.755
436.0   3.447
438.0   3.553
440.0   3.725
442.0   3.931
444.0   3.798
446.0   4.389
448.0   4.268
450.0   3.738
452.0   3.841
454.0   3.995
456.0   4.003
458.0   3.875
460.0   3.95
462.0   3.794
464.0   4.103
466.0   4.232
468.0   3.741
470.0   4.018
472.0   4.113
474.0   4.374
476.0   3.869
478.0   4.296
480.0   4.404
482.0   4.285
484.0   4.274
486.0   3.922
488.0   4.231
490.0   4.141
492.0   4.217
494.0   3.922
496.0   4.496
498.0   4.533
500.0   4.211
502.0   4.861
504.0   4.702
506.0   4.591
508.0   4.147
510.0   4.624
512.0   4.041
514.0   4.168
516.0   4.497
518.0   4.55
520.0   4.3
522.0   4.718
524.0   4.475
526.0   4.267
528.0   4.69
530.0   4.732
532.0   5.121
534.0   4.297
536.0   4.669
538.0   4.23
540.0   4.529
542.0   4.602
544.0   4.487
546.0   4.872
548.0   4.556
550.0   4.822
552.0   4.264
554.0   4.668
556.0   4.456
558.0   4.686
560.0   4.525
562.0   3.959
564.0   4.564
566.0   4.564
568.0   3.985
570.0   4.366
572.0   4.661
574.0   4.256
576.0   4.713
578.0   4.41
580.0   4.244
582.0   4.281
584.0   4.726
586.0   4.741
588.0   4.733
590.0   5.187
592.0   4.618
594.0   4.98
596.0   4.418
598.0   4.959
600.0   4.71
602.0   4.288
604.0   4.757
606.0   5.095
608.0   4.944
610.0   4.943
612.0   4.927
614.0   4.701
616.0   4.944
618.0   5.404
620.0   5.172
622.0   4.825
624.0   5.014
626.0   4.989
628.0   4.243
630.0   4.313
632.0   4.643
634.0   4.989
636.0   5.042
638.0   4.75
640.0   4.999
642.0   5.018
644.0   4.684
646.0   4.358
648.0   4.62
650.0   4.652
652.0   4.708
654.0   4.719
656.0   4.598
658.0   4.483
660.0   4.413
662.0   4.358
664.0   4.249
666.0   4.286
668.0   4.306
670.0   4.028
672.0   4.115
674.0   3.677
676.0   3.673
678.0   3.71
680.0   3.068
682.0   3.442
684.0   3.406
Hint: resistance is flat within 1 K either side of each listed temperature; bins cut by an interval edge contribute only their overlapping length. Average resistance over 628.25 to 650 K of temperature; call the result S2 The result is 4.72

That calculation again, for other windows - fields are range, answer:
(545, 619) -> 4.65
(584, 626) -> 4.87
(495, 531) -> 4.48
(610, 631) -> 4.86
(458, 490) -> 4.1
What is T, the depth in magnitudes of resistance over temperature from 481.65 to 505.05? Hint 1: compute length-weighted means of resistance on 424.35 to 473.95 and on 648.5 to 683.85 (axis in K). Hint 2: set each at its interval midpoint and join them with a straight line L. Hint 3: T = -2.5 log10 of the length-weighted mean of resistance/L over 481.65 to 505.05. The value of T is -0.11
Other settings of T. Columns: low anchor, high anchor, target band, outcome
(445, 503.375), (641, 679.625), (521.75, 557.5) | -0.09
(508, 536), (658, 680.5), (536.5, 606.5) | -0.06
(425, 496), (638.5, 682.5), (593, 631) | -0.15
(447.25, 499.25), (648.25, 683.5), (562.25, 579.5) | -0.07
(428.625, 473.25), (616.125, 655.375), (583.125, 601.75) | -0.04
